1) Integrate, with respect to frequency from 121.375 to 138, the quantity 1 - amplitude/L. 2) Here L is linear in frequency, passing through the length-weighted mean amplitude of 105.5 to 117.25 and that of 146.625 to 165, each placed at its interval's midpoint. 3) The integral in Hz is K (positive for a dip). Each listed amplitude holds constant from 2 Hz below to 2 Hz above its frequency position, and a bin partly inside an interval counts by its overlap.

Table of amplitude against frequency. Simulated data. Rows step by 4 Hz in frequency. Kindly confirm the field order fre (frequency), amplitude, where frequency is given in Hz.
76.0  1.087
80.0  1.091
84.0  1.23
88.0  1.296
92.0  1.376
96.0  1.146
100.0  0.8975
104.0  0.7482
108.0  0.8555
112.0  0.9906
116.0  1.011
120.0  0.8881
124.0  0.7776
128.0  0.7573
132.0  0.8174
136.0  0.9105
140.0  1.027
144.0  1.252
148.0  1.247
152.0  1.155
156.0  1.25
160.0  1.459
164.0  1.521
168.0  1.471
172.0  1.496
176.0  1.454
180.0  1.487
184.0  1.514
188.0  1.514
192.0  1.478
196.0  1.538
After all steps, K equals 4.2 Hz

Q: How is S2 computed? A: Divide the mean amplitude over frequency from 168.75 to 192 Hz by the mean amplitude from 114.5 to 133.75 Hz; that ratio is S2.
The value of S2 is 1.76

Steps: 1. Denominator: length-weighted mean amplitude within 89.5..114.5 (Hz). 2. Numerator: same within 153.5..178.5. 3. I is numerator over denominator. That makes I 1.43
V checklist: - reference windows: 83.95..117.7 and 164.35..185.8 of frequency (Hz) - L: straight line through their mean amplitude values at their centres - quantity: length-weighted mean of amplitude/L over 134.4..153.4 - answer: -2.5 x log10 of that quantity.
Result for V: 0.17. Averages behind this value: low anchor 1.05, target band 1.12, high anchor 1.49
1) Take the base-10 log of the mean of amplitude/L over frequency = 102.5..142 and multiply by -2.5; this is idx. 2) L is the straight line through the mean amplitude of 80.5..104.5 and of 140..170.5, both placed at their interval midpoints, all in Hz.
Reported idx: 0.36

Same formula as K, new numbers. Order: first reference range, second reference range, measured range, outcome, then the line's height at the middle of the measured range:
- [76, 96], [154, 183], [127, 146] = 5.6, 1.36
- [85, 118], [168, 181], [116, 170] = 7.9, 1.29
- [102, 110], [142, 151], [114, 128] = 1.2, 0.964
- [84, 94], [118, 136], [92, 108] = 2.8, 1.17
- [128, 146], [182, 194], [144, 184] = -4.5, 1.25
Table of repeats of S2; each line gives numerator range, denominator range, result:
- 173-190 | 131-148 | 1.43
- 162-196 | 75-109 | 1.37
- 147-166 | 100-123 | 1.49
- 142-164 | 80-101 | 1.09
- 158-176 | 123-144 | 1.65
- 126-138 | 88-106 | 0.77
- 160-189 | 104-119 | 1.62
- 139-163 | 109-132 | 1.43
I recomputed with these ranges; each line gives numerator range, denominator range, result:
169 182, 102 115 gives 1.69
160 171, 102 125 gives 1.69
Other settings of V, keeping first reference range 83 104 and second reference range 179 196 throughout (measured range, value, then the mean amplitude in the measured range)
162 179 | -0.03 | 1.49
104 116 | 0.31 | 0.909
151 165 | 0.04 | 1.35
